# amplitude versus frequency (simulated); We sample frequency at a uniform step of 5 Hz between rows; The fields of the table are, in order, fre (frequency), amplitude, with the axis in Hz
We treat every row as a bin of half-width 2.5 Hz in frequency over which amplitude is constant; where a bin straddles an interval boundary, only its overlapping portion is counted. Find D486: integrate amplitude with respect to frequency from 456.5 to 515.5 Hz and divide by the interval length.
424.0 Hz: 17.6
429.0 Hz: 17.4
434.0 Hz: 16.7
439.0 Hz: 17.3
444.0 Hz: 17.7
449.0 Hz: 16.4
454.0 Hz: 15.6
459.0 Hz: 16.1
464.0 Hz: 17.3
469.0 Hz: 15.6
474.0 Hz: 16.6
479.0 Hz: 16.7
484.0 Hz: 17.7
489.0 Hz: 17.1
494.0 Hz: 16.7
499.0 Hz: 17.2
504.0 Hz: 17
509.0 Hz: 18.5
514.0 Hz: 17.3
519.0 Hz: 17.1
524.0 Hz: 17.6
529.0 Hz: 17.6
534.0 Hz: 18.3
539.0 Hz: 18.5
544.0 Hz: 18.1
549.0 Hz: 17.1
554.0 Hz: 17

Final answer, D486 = 17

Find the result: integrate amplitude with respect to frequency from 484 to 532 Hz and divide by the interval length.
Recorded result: 17.4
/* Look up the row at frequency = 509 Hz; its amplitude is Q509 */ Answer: 18.5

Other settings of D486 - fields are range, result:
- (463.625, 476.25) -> 16.4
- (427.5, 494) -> 16.8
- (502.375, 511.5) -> 17.8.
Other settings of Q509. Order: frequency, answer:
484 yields 17.7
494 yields 16.7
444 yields 17.7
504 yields 17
